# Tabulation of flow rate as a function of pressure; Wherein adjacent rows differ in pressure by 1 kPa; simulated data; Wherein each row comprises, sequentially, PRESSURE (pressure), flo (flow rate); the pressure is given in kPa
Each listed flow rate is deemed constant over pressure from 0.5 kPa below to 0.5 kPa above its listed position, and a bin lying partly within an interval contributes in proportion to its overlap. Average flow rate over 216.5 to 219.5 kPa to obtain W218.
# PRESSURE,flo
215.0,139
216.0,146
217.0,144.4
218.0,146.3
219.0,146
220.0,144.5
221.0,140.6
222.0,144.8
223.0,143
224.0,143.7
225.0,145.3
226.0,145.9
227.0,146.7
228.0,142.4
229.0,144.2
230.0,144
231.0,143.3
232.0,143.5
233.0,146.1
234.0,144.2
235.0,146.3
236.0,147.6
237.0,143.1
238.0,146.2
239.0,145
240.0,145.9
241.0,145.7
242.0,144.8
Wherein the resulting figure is 146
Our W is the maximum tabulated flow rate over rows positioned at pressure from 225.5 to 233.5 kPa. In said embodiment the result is 146.7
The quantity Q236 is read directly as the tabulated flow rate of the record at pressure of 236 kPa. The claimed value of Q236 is 147.6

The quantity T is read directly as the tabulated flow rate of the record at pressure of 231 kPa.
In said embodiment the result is 143.3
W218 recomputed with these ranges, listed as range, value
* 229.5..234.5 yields 144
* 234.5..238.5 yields 146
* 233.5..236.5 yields 146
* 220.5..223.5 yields 143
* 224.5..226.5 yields 146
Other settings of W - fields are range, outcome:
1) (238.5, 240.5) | 145.9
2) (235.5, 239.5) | 147.6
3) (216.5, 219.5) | 146.3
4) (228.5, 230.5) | 144.2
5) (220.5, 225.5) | 145.3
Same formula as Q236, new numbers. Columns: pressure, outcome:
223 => 143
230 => 144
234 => 144.2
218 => 146.3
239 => 145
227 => 146.7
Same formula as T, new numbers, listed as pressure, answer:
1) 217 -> 144.4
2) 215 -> 139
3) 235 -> 146.3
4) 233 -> 146.1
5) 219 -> 146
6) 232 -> 143.5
